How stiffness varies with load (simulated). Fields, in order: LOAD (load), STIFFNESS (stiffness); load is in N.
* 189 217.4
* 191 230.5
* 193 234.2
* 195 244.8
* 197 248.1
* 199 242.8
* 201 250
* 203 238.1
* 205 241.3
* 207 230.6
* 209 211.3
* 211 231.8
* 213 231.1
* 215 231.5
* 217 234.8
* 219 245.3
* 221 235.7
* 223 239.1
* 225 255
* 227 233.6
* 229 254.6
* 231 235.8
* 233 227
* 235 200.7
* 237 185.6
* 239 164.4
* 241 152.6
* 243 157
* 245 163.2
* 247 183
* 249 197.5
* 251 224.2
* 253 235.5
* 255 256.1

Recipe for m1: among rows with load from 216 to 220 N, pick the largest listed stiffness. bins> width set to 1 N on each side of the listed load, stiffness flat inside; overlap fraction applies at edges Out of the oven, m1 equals 245.3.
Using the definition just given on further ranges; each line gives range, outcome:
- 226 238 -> 254.6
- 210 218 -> 234.8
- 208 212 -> 231.8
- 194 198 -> 248.1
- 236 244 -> 185.6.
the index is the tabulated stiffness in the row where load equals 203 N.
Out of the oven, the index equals 238.1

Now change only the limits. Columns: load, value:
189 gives 217.4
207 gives 230.6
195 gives 244.8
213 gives 231.1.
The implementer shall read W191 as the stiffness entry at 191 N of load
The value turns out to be 230.5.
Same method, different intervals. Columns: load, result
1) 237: 185.6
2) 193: 234.2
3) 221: 235.7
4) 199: 242.8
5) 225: 255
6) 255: 256.1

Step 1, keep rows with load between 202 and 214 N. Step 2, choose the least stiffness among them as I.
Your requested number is 211.3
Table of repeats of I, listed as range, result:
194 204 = 238.1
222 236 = 200.7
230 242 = 152.6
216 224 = 234.8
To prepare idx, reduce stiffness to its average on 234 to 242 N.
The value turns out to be 176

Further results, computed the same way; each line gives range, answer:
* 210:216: 231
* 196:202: 247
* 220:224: 237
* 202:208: 237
